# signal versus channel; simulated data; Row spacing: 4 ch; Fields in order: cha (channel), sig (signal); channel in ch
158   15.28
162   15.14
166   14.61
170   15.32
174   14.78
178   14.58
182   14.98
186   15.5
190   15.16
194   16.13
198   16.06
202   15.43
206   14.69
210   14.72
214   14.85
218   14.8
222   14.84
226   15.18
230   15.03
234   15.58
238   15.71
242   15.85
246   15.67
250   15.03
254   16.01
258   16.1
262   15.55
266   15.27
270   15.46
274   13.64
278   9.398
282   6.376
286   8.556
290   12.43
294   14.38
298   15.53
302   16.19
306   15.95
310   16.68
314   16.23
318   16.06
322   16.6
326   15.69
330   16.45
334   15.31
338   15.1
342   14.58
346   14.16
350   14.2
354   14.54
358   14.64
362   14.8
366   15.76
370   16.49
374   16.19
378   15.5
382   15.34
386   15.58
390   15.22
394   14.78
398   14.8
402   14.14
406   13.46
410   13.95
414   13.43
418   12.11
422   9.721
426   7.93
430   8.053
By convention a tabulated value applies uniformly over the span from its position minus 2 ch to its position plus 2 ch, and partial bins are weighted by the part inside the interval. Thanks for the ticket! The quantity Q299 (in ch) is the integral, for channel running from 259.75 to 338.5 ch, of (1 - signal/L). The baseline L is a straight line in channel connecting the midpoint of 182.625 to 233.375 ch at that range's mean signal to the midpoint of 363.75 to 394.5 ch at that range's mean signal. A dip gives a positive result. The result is 5.65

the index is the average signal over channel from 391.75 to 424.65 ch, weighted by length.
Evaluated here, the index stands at 13.2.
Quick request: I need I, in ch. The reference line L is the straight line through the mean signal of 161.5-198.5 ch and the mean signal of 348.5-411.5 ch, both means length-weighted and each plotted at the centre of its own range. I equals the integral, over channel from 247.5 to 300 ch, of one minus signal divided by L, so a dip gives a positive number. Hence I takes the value 5.9 ch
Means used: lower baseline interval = 15.2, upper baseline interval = 15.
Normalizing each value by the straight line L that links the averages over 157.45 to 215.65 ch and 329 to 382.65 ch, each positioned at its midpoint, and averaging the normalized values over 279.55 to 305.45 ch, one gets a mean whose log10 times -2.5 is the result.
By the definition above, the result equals 0.22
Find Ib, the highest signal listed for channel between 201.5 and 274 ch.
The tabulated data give 16.1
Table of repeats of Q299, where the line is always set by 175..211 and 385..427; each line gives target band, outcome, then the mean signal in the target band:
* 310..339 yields -4.1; 16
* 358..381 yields -3.4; 15.6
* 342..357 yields -0.6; 14.4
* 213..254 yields -1.2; 15.3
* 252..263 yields -1.0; 15.9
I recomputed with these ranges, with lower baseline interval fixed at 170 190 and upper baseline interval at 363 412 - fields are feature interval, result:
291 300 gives 0.2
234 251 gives -0.6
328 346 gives -0.2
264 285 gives 4.4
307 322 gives -1.3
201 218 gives 0.2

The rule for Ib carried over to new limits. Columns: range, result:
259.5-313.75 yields 16.68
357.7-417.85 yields 16.49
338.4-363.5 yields 14.8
